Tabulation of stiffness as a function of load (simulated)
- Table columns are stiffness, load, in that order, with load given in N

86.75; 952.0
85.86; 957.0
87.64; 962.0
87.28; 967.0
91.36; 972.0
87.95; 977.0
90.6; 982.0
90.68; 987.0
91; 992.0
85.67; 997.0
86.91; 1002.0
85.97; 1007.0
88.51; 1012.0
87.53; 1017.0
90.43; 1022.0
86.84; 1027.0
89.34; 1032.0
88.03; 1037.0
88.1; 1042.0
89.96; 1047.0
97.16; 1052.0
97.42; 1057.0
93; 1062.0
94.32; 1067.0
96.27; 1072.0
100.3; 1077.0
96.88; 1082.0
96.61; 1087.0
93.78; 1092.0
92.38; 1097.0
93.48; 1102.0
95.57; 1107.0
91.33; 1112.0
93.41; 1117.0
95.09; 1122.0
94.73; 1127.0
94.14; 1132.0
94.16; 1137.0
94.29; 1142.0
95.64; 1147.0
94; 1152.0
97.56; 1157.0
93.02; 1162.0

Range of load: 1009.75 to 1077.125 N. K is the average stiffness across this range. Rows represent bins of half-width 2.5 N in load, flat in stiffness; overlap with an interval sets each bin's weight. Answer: 91.7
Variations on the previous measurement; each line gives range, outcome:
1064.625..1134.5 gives 94.9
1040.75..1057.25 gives 93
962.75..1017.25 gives 88.5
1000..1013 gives 87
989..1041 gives 88.1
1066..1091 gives 96.8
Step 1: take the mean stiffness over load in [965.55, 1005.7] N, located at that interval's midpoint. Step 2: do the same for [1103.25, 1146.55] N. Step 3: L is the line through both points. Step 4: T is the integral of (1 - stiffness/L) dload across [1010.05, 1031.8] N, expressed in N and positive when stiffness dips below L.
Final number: 0.4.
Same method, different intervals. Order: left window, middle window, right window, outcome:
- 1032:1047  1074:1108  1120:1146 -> -1.4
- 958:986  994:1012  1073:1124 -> 0.7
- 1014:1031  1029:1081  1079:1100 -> -1.0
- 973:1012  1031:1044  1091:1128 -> 0.3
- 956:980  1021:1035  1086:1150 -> 0.3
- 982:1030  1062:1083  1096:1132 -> -1.1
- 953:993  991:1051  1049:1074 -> 2.7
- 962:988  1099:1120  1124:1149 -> 0.1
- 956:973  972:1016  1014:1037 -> -0.2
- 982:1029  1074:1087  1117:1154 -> -0.9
